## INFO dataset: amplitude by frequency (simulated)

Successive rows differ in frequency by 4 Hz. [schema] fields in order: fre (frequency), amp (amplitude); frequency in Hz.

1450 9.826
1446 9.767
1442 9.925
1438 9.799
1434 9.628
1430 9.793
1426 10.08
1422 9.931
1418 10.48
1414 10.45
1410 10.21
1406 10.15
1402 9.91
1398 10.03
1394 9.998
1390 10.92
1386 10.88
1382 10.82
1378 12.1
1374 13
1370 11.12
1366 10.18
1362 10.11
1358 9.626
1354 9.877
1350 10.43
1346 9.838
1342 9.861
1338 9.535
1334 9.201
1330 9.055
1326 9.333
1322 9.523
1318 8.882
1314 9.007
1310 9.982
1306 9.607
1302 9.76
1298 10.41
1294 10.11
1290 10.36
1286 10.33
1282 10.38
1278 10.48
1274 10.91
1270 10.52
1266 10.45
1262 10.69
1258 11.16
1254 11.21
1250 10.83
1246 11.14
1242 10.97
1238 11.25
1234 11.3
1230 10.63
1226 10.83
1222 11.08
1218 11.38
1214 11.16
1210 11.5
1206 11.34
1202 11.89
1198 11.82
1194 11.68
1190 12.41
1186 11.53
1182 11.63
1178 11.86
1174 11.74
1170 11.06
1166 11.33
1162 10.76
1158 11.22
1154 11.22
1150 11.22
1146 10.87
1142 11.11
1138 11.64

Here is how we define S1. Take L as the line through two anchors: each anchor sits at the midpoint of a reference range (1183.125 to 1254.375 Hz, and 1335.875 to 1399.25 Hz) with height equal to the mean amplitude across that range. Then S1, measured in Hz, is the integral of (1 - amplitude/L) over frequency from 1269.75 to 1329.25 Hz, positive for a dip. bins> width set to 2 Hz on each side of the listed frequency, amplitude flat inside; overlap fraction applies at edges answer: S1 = 5.3 Hz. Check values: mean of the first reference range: 11.3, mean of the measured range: 9.94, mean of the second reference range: 10.5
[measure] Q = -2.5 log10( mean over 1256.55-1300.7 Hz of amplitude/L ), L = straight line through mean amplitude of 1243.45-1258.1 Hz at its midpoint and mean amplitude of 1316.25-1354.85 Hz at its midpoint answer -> 0.01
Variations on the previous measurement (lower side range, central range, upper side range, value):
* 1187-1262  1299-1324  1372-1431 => 0.15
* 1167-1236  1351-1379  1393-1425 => -0.04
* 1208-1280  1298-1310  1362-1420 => 0.11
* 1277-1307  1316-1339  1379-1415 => 0.11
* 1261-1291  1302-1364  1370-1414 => 0.11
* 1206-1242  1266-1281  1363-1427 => 0.04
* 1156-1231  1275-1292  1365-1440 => 0.06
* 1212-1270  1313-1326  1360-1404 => 0.19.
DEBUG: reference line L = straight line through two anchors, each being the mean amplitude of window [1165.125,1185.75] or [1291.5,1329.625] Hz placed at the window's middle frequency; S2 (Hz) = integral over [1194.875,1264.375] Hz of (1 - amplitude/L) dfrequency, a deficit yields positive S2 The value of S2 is -2.8 Hz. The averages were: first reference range 11.5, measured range 11.2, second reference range 9.61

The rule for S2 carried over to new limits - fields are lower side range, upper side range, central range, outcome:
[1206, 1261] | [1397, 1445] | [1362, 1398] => -2.6 Hz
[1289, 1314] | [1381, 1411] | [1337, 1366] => 0.7 Hz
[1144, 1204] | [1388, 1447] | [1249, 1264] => 0.0 Hz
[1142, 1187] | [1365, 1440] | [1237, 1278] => 0.4 Hz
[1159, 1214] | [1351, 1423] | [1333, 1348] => 1.6 Hz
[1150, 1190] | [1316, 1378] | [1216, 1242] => -0.3 Hz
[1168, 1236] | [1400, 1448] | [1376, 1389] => -1.2 Hz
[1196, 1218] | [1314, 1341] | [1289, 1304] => -0.5 Hz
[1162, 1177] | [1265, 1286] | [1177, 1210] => -1.8 Hz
